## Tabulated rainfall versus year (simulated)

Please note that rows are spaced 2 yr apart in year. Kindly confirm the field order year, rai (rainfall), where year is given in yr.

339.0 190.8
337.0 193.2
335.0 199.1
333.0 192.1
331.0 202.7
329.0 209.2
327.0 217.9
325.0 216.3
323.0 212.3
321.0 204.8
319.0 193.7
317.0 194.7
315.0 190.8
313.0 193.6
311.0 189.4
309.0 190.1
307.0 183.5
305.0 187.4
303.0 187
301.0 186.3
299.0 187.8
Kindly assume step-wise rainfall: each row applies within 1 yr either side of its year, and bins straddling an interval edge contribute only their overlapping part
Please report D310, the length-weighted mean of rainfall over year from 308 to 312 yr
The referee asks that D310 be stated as 190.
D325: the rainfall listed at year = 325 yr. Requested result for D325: 216.3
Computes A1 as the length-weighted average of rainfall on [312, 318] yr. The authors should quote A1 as 193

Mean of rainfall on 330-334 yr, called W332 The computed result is 197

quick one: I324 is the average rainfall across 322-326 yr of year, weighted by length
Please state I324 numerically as 214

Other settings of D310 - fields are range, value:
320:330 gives 212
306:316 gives 189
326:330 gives 214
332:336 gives 196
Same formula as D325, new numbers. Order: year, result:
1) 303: 187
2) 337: 193.2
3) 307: 183.5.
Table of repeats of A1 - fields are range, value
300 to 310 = 187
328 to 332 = 206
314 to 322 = 196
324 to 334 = 208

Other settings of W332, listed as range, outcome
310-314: 192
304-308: 185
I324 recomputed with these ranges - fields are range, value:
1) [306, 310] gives 187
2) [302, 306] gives 187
